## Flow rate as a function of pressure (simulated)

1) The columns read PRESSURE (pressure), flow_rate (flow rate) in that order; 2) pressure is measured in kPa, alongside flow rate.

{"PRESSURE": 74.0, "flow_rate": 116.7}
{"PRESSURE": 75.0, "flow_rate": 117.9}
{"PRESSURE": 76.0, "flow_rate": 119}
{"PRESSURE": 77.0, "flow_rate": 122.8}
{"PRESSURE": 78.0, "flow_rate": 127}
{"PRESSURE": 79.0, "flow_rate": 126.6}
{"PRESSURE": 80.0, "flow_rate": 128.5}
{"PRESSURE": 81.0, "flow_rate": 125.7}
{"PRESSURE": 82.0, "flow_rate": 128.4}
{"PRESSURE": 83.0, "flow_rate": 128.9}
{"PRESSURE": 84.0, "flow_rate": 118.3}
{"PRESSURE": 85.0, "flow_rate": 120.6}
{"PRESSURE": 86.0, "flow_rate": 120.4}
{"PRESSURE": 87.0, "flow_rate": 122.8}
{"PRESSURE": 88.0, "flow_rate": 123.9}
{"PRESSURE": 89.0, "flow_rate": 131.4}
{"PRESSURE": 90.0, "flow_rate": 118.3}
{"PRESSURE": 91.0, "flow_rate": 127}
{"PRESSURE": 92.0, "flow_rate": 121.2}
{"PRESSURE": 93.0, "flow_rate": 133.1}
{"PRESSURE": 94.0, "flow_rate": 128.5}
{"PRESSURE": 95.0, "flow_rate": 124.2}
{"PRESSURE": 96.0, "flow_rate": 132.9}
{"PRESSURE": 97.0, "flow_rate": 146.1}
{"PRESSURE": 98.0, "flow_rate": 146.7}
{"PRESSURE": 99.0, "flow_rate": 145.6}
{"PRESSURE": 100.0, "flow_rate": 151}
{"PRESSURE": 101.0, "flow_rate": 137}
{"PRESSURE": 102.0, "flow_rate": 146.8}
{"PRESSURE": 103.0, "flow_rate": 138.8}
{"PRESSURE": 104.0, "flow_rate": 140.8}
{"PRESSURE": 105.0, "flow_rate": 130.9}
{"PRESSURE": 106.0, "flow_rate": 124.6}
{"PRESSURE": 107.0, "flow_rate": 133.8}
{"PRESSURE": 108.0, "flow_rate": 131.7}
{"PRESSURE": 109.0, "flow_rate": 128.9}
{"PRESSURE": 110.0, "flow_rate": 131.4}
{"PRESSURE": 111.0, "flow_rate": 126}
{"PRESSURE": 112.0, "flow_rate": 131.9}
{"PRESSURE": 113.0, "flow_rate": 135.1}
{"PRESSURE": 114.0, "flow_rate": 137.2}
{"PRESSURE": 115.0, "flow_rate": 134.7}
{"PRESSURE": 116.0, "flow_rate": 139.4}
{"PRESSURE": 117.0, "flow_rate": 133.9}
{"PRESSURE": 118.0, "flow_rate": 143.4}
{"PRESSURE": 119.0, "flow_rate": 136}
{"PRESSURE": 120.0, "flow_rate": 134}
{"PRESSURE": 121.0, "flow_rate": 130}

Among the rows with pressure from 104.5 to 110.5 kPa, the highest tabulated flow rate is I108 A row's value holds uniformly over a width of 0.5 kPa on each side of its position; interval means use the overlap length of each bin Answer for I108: 133.8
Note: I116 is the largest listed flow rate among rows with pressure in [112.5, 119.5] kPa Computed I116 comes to 143.4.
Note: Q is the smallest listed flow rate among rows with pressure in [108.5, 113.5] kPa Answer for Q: 126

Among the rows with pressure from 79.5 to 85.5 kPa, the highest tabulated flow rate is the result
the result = 128.9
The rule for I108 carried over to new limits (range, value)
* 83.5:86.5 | 120.6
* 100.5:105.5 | 146.8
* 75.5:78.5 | 127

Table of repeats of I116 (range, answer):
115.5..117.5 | 139.4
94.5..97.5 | 146.1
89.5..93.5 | 133.1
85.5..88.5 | 123.9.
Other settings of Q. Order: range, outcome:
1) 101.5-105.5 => 130.9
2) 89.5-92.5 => 118.3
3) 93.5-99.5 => 124.2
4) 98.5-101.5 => 137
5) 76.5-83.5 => 122.8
